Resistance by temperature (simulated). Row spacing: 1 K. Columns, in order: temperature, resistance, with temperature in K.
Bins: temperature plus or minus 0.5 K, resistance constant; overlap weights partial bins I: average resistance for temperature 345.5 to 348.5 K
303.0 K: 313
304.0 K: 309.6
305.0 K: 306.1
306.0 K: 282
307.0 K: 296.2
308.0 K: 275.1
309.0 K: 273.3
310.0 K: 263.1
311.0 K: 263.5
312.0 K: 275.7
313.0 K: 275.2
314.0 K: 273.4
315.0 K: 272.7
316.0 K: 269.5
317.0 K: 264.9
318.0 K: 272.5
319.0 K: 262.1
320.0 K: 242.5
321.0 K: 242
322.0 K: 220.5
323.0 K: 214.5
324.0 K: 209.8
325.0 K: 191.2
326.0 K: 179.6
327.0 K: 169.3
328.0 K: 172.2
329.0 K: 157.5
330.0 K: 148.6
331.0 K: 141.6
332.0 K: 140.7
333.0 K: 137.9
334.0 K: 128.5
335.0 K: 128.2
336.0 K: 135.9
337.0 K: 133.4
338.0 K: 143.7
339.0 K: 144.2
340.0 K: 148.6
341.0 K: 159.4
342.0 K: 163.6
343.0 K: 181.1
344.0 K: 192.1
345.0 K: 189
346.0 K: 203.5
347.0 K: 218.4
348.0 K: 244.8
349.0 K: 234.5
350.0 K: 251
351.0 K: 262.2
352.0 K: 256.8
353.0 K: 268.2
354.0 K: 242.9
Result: 222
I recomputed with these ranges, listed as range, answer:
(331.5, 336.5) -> 134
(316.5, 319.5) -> 266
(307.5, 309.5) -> 274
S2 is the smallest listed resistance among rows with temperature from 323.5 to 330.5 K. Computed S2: 148.6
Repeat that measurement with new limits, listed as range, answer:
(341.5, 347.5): 163.6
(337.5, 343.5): 143.7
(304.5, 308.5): 275.1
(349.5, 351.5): 251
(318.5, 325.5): 191.2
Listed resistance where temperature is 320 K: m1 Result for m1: 242.5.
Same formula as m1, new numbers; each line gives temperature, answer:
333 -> 137.9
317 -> 264.9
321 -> 242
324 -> 209.8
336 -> 135.9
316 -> 269.5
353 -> 268.2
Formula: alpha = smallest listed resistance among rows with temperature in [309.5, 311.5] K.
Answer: 263.1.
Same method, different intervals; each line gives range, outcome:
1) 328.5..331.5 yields 141.6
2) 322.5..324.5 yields 209.8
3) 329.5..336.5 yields 128.2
